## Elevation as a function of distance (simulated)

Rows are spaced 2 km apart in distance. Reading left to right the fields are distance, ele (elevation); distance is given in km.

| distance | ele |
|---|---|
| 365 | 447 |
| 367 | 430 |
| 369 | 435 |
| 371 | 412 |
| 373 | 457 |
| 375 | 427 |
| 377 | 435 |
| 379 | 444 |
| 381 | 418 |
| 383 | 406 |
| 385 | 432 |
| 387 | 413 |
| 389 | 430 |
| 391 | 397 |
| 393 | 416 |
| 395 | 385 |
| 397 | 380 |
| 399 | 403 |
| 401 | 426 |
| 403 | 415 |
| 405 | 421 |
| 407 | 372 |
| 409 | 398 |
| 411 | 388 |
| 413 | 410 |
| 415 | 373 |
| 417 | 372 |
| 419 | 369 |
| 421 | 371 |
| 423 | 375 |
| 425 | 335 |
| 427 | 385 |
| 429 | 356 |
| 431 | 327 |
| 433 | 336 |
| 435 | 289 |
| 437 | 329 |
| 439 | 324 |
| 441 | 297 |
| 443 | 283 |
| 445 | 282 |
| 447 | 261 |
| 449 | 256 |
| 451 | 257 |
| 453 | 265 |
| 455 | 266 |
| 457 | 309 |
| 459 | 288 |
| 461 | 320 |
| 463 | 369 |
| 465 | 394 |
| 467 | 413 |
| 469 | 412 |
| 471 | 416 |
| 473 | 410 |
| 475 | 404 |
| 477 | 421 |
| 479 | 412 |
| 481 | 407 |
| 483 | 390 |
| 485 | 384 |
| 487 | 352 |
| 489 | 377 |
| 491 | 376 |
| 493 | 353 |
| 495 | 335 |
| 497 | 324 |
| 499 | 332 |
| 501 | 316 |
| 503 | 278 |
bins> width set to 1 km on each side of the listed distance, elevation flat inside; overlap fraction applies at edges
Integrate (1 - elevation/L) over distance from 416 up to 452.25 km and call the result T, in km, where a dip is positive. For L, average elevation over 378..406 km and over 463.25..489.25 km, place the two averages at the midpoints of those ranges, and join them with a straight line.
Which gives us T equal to 7.5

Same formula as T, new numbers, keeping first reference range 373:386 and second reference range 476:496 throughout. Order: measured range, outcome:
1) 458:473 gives 0.5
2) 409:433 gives 2.4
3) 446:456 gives 3.4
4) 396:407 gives 0.4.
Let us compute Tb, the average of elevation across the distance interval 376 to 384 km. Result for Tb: 426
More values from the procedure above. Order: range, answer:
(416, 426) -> 364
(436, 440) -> 326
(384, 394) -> 418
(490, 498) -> 347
